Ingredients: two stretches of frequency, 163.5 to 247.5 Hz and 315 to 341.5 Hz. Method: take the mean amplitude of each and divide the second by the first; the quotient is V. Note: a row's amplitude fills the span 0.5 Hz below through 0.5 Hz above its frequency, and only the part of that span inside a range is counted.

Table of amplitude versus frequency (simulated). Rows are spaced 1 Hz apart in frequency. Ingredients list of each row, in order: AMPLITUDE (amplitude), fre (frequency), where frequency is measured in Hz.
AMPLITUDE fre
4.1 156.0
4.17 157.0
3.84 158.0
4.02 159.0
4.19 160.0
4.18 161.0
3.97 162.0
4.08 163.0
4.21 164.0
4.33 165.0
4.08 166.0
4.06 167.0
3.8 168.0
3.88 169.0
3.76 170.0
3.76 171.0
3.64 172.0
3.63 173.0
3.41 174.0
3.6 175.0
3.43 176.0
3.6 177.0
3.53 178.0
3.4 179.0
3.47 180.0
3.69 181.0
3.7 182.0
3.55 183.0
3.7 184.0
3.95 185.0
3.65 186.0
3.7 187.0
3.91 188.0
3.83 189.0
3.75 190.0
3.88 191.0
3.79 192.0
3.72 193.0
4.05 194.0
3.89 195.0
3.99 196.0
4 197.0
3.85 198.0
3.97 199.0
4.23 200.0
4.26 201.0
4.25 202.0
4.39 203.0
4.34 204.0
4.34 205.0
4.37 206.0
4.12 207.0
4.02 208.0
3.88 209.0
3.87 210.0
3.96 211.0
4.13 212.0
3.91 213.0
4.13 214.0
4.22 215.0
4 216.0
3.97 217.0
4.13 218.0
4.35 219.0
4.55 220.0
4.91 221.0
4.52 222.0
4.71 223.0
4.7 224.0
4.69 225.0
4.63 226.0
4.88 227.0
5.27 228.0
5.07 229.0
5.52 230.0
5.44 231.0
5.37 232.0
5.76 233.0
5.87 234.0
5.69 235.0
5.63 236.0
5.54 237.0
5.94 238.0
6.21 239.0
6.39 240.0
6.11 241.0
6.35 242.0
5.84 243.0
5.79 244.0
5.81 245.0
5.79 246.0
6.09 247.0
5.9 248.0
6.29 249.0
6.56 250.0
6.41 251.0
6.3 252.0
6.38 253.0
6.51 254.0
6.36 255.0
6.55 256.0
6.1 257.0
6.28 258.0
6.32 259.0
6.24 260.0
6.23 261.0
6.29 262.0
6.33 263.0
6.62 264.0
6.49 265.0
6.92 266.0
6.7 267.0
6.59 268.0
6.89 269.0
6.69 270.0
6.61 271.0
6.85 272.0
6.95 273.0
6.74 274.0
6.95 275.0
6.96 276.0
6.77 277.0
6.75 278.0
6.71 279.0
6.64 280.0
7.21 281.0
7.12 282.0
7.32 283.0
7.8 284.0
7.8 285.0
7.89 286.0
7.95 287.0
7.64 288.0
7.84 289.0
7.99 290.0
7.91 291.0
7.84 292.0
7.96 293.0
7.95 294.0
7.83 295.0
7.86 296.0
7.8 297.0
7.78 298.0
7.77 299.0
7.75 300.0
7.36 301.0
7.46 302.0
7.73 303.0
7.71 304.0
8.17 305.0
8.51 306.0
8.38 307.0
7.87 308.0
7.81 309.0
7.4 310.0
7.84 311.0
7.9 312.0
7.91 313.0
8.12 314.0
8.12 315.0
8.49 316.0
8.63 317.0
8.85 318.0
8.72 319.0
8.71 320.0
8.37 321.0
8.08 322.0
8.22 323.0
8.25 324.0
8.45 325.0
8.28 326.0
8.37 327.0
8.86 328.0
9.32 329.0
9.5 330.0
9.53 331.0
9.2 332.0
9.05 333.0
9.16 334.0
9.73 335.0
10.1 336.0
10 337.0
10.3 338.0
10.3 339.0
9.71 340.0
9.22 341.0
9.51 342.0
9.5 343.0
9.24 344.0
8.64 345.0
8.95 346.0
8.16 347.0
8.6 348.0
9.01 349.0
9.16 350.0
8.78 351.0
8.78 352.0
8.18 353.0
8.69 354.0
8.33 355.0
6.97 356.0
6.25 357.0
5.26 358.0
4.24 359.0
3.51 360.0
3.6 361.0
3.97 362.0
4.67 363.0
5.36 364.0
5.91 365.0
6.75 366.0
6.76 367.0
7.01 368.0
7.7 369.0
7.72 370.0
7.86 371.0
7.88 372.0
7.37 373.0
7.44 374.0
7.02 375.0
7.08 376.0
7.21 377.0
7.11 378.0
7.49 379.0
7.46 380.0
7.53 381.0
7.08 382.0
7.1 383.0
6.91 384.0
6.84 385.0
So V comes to 2.04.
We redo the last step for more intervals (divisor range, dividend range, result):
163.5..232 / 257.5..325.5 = 1.83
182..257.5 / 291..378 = 1.64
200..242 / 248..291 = 1.42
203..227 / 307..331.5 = 1.96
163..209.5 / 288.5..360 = 2.15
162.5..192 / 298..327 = 2.16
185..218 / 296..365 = 2.02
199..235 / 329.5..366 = 1.76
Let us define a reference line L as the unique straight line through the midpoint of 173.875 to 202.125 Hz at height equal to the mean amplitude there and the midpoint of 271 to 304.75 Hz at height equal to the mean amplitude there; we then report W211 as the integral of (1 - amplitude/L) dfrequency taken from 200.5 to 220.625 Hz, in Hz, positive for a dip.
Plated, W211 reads 1.9 Hz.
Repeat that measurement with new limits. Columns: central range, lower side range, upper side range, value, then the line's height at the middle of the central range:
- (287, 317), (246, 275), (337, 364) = -3.6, 7.06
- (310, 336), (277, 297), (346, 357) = -2.0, 8.02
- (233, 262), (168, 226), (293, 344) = -1.2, 5.88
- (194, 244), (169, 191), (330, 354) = 2.8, 5.01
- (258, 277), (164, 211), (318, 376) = -2.2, 5.95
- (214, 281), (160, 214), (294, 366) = -2.5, 5.66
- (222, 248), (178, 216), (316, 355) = -1.1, 5.32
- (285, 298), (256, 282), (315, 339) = -0.6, 7.55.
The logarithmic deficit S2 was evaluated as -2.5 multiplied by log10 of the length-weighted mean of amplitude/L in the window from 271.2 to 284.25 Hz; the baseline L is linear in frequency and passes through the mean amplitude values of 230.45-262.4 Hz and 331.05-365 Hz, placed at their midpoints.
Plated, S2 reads -0.05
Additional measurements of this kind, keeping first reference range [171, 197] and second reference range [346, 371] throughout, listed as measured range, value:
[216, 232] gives -0.074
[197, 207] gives -0.046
